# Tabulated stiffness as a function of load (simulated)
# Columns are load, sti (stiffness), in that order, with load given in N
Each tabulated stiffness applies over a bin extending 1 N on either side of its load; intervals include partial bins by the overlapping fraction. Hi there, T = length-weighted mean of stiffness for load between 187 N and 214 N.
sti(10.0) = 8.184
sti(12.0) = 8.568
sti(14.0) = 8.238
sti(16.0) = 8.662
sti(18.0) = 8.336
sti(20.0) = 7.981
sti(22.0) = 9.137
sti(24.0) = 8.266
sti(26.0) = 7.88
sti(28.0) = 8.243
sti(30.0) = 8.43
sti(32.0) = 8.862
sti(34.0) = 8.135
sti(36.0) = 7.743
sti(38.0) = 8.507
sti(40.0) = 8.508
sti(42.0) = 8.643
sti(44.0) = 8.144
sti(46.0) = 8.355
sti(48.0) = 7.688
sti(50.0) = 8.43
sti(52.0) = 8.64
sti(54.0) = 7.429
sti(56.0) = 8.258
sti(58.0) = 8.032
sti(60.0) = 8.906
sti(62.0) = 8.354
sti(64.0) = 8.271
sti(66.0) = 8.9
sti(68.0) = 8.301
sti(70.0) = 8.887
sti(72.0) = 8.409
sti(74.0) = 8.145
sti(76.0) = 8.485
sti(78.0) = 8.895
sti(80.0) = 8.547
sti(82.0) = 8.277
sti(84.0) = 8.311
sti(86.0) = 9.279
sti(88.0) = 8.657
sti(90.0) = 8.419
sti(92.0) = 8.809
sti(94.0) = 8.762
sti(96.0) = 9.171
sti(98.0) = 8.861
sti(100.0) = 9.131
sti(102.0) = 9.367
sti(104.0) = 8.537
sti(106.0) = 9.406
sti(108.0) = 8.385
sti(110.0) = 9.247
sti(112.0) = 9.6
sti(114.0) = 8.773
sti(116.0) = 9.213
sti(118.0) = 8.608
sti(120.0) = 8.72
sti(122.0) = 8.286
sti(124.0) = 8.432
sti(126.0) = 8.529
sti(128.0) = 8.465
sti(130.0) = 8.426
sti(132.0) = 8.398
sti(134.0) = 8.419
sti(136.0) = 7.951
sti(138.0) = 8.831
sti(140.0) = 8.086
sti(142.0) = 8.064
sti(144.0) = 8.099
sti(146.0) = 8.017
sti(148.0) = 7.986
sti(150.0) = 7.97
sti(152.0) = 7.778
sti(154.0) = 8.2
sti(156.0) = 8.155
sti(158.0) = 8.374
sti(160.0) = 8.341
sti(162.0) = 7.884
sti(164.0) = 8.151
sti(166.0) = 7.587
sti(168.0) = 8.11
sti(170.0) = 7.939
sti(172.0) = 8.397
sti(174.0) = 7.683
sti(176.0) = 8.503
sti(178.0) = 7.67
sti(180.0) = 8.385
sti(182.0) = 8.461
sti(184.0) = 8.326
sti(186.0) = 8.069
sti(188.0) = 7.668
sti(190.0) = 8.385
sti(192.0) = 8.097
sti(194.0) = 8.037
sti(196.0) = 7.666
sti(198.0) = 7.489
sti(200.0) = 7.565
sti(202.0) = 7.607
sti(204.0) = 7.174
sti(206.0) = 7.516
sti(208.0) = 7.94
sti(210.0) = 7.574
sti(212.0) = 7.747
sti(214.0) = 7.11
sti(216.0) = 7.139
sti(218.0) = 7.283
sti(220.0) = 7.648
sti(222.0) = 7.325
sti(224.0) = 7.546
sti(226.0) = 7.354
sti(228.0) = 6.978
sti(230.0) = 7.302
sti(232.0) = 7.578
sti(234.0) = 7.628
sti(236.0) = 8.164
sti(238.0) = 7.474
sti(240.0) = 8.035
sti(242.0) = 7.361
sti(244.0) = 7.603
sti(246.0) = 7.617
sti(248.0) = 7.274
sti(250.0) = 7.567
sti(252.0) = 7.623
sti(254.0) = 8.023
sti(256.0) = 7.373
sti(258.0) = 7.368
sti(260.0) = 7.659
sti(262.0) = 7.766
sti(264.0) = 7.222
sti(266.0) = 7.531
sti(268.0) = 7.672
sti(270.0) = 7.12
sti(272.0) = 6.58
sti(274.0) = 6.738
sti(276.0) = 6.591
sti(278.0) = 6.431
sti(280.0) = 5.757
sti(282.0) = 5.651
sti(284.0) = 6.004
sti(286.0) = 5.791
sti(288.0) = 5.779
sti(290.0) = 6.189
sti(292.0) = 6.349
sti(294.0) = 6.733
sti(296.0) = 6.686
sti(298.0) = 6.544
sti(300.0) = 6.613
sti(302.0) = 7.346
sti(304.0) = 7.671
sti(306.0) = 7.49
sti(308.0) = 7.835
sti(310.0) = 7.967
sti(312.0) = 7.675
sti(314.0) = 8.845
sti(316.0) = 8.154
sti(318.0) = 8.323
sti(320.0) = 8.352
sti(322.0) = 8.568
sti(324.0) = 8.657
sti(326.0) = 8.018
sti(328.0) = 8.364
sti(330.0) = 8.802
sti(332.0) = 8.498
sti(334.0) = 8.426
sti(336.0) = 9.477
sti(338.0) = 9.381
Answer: 7.71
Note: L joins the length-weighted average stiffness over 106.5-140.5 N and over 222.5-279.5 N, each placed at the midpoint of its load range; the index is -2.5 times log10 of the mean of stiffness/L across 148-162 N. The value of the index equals 0.028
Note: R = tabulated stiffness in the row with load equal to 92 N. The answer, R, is 8.809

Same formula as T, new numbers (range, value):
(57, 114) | 8.73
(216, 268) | 7.53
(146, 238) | 7.81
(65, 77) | 8.52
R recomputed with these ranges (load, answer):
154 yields 8.2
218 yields 7.283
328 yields 8.364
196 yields 7.666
